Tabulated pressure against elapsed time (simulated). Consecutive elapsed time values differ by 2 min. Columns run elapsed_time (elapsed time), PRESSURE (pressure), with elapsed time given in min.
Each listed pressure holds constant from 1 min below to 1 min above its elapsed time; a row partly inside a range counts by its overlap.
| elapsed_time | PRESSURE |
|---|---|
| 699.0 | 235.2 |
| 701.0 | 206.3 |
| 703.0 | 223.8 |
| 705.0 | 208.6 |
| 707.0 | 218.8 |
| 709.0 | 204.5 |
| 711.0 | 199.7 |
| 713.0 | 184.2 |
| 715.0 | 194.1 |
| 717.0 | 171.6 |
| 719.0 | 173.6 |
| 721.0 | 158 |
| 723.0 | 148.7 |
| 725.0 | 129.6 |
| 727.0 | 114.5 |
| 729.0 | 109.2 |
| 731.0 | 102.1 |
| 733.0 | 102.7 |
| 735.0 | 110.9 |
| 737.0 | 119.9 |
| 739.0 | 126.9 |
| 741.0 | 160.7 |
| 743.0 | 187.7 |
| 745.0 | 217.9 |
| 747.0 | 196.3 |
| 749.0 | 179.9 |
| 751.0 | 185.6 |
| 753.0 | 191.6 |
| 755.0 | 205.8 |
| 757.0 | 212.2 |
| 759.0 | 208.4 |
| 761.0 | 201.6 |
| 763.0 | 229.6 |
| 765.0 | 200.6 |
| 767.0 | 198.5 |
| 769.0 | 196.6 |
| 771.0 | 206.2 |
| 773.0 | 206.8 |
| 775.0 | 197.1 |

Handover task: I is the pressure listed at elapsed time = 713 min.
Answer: 184.2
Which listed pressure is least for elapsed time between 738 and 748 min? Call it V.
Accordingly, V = 126.9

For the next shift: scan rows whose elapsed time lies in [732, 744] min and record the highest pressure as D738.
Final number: 187.7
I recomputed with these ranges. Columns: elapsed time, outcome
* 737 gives 119.9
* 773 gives 206.8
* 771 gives 206.2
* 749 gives 179.9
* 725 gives 129.6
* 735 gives 110.9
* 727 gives 114.5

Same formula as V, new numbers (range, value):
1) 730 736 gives 102.1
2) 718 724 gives 148.7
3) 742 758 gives 179.9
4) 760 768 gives 198.5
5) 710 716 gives 184.2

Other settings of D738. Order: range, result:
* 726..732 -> 114.5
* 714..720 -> 194.1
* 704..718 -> 218.8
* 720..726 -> 158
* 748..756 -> 205.8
